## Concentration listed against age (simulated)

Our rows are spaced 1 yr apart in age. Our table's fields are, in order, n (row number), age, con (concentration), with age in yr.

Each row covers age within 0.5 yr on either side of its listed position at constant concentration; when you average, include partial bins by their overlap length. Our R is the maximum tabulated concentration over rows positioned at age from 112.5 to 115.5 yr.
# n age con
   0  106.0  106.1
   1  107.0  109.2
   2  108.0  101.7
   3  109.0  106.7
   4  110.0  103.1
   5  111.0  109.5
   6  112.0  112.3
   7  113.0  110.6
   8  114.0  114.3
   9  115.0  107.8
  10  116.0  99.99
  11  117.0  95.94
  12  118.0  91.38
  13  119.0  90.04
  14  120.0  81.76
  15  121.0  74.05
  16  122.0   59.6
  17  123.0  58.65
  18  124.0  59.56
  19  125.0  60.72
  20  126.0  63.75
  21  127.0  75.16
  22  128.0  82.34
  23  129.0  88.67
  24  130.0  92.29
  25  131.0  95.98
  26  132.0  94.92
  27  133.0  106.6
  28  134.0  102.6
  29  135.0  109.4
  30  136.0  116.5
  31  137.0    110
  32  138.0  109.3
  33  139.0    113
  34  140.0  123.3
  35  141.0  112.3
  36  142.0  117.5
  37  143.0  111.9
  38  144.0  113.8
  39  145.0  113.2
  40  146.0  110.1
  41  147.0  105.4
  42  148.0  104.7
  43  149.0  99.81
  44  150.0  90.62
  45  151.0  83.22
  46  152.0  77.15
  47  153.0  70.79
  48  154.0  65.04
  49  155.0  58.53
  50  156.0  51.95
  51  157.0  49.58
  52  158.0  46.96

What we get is 114.3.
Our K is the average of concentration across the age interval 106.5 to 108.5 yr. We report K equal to 105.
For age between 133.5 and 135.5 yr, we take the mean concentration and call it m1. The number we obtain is 106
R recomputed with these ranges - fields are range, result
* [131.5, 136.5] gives 116.5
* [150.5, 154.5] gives 83.22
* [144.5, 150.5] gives 113.2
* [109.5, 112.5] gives 112.3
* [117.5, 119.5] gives 91.38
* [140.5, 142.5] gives 117.5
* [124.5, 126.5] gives 63.75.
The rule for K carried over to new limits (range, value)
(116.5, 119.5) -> 92.5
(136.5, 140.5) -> 114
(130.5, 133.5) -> 99.2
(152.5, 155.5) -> 64.8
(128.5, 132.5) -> 93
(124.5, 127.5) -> 66.5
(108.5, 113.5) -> 108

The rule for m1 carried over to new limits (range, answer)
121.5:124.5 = 59.3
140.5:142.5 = 115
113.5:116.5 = 107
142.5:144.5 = 113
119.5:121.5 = 77.9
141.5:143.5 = 115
